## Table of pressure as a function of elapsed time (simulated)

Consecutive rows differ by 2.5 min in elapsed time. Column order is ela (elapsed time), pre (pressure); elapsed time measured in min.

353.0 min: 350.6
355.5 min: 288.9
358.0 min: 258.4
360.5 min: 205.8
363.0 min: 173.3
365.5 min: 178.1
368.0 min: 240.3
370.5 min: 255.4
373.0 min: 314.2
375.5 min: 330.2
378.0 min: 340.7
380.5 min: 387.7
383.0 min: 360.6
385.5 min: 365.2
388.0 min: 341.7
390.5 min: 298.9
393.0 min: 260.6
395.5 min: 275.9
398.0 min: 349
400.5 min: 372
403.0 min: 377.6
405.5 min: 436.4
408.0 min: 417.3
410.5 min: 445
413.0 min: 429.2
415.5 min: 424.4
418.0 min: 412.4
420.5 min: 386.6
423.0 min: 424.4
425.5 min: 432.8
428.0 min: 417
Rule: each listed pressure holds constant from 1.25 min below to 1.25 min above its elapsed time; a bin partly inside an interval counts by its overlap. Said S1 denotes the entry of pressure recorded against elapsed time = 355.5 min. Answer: 288.9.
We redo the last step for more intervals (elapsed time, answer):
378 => 340.7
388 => 341.7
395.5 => 275.9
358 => 258.4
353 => 350.6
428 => 417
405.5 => 436.4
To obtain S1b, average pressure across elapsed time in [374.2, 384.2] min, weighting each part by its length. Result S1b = 355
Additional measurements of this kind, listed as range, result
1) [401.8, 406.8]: 407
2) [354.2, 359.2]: 275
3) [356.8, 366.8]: 204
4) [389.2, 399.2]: 296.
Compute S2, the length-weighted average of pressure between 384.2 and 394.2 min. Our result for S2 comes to 317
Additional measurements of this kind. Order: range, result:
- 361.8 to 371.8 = 212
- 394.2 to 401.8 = 332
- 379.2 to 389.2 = 364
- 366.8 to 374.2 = 270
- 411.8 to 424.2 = 415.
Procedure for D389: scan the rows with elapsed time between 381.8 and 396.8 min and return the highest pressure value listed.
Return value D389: 365.2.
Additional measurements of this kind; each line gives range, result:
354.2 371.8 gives 288.9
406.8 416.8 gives 445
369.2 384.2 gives 387.7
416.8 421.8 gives 412.4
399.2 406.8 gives 436.4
